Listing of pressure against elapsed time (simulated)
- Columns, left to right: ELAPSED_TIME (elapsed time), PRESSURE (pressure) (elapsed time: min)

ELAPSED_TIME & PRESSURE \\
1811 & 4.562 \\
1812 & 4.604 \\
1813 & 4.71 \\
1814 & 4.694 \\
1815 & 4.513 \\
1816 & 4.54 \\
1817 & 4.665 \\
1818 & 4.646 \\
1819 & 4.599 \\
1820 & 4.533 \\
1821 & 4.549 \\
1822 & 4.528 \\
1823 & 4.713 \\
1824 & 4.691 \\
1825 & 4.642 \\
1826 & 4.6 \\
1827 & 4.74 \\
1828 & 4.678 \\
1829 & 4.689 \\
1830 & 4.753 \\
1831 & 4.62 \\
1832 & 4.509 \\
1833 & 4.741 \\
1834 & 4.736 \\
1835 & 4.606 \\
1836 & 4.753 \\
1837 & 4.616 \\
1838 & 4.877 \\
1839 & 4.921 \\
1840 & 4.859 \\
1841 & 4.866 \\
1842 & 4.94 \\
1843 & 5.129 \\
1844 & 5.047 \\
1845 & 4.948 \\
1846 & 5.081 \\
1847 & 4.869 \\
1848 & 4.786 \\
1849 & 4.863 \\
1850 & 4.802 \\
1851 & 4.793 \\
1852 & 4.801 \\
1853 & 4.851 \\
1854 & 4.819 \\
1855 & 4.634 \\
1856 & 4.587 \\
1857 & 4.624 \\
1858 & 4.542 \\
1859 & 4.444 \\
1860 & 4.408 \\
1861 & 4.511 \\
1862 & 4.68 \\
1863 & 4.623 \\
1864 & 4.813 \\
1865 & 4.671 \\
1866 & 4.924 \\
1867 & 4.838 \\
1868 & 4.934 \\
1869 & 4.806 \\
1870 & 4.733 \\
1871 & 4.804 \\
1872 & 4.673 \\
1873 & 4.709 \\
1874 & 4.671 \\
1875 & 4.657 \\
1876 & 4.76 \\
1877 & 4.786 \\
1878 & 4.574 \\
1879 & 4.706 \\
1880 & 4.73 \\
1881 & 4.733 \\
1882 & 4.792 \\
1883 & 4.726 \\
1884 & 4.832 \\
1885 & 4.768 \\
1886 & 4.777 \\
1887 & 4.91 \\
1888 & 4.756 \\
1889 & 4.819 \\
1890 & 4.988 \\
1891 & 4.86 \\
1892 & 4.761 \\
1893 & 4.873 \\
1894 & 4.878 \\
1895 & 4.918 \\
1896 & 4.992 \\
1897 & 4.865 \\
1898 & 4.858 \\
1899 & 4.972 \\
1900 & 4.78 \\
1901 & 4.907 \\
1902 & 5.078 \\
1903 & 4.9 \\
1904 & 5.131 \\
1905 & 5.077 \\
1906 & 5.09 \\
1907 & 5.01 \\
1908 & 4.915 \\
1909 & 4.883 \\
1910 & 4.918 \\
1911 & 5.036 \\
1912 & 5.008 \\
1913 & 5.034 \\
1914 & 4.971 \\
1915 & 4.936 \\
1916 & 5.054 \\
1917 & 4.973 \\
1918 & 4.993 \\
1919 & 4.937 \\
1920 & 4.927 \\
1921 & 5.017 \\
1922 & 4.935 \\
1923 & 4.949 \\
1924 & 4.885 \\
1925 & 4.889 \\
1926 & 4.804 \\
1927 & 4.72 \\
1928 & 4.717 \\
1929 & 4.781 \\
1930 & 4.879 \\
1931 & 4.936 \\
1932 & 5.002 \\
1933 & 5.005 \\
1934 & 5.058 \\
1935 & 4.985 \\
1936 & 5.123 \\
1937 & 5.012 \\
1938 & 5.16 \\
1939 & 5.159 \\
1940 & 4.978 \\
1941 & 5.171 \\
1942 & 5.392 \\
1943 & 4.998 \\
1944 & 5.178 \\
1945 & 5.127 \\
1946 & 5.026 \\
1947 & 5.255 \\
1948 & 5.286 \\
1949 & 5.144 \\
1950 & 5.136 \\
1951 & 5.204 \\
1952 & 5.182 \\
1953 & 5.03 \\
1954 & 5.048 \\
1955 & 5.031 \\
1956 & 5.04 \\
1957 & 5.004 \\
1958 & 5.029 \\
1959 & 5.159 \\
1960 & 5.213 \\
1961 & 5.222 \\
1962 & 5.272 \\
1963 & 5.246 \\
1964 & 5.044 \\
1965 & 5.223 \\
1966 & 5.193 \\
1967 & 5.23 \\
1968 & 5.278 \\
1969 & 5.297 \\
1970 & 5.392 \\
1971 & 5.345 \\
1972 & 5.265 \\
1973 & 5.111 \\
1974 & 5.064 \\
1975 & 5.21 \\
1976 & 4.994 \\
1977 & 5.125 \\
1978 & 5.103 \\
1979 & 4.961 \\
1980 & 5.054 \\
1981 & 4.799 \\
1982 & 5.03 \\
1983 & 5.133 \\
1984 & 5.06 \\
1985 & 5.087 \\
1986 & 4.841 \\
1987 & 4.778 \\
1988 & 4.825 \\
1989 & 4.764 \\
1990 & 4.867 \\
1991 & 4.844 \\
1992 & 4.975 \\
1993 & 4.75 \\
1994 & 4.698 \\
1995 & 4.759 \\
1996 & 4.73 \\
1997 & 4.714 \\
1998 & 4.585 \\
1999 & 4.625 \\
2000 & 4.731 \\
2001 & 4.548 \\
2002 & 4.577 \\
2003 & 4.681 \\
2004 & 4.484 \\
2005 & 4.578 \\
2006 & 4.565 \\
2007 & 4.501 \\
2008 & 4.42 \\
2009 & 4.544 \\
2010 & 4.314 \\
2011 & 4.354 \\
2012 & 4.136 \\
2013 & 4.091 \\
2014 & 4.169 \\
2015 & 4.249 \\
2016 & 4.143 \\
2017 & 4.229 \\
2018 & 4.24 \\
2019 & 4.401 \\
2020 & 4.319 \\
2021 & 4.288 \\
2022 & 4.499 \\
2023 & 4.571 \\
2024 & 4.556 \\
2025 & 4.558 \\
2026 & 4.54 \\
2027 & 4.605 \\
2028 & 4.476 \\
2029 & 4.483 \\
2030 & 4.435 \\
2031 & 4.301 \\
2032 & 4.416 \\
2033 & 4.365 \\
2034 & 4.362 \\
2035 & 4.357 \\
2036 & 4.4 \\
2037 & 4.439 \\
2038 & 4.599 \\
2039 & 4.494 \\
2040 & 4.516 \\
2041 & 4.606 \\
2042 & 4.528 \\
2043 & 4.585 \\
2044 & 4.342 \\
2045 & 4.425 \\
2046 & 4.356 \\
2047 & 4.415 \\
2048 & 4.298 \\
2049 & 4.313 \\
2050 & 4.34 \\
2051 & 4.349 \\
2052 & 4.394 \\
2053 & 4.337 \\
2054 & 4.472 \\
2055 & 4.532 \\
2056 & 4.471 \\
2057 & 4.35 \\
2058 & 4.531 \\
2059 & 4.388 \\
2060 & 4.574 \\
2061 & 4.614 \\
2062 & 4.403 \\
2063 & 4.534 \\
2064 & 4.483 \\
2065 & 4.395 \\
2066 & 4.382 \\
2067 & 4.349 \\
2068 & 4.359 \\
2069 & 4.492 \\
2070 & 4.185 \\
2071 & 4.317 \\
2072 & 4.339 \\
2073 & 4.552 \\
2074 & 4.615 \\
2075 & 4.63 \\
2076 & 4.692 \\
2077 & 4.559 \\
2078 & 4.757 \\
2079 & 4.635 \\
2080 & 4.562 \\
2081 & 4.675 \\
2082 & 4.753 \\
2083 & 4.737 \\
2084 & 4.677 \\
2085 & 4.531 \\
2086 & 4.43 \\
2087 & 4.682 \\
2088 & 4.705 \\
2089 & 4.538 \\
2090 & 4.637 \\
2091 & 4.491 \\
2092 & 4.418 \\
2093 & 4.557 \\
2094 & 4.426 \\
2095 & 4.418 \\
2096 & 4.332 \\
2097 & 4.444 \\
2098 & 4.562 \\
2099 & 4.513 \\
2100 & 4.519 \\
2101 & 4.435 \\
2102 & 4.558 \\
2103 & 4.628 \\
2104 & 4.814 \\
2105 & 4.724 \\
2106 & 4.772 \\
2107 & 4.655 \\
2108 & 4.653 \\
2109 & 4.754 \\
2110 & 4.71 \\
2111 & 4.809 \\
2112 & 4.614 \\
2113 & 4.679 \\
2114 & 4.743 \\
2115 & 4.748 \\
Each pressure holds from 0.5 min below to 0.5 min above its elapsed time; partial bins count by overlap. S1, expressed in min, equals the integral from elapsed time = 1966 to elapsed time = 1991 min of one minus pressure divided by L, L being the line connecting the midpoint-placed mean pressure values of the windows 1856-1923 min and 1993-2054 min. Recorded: -2.6 min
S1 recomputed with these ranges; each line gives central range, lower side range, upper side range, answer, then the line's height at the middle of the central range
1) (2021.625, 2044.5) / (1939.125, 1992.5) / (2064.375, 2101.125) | 1.4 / 4.77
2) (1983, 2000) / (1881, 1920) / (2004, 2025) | -1.3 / 4.48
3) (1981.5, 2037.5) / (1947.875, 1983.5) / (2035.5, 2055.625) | 2.4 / 4.75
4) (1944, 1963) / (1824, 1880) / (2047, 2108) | -2.0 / 4.64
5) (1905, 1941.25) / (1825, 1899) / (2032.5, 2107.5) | -2.1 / 4.69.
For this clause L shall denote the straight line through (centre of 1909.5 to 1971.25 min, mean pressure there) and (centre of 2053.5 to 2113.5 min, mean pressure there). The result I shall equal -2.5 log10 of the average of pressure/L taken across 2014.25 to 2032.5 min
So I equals 0.09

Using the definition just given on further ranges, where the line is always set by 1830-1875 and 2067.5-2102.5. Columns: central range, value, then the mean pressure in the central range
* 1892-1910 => -0.05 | 4.94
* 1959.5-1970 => -0.13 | 5.23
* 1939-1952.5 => -0.11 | 5.16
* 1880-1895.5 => -0.02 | 4.82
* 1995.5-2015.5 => 0.03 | 4.48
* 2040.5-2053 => 0.04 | 4.41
